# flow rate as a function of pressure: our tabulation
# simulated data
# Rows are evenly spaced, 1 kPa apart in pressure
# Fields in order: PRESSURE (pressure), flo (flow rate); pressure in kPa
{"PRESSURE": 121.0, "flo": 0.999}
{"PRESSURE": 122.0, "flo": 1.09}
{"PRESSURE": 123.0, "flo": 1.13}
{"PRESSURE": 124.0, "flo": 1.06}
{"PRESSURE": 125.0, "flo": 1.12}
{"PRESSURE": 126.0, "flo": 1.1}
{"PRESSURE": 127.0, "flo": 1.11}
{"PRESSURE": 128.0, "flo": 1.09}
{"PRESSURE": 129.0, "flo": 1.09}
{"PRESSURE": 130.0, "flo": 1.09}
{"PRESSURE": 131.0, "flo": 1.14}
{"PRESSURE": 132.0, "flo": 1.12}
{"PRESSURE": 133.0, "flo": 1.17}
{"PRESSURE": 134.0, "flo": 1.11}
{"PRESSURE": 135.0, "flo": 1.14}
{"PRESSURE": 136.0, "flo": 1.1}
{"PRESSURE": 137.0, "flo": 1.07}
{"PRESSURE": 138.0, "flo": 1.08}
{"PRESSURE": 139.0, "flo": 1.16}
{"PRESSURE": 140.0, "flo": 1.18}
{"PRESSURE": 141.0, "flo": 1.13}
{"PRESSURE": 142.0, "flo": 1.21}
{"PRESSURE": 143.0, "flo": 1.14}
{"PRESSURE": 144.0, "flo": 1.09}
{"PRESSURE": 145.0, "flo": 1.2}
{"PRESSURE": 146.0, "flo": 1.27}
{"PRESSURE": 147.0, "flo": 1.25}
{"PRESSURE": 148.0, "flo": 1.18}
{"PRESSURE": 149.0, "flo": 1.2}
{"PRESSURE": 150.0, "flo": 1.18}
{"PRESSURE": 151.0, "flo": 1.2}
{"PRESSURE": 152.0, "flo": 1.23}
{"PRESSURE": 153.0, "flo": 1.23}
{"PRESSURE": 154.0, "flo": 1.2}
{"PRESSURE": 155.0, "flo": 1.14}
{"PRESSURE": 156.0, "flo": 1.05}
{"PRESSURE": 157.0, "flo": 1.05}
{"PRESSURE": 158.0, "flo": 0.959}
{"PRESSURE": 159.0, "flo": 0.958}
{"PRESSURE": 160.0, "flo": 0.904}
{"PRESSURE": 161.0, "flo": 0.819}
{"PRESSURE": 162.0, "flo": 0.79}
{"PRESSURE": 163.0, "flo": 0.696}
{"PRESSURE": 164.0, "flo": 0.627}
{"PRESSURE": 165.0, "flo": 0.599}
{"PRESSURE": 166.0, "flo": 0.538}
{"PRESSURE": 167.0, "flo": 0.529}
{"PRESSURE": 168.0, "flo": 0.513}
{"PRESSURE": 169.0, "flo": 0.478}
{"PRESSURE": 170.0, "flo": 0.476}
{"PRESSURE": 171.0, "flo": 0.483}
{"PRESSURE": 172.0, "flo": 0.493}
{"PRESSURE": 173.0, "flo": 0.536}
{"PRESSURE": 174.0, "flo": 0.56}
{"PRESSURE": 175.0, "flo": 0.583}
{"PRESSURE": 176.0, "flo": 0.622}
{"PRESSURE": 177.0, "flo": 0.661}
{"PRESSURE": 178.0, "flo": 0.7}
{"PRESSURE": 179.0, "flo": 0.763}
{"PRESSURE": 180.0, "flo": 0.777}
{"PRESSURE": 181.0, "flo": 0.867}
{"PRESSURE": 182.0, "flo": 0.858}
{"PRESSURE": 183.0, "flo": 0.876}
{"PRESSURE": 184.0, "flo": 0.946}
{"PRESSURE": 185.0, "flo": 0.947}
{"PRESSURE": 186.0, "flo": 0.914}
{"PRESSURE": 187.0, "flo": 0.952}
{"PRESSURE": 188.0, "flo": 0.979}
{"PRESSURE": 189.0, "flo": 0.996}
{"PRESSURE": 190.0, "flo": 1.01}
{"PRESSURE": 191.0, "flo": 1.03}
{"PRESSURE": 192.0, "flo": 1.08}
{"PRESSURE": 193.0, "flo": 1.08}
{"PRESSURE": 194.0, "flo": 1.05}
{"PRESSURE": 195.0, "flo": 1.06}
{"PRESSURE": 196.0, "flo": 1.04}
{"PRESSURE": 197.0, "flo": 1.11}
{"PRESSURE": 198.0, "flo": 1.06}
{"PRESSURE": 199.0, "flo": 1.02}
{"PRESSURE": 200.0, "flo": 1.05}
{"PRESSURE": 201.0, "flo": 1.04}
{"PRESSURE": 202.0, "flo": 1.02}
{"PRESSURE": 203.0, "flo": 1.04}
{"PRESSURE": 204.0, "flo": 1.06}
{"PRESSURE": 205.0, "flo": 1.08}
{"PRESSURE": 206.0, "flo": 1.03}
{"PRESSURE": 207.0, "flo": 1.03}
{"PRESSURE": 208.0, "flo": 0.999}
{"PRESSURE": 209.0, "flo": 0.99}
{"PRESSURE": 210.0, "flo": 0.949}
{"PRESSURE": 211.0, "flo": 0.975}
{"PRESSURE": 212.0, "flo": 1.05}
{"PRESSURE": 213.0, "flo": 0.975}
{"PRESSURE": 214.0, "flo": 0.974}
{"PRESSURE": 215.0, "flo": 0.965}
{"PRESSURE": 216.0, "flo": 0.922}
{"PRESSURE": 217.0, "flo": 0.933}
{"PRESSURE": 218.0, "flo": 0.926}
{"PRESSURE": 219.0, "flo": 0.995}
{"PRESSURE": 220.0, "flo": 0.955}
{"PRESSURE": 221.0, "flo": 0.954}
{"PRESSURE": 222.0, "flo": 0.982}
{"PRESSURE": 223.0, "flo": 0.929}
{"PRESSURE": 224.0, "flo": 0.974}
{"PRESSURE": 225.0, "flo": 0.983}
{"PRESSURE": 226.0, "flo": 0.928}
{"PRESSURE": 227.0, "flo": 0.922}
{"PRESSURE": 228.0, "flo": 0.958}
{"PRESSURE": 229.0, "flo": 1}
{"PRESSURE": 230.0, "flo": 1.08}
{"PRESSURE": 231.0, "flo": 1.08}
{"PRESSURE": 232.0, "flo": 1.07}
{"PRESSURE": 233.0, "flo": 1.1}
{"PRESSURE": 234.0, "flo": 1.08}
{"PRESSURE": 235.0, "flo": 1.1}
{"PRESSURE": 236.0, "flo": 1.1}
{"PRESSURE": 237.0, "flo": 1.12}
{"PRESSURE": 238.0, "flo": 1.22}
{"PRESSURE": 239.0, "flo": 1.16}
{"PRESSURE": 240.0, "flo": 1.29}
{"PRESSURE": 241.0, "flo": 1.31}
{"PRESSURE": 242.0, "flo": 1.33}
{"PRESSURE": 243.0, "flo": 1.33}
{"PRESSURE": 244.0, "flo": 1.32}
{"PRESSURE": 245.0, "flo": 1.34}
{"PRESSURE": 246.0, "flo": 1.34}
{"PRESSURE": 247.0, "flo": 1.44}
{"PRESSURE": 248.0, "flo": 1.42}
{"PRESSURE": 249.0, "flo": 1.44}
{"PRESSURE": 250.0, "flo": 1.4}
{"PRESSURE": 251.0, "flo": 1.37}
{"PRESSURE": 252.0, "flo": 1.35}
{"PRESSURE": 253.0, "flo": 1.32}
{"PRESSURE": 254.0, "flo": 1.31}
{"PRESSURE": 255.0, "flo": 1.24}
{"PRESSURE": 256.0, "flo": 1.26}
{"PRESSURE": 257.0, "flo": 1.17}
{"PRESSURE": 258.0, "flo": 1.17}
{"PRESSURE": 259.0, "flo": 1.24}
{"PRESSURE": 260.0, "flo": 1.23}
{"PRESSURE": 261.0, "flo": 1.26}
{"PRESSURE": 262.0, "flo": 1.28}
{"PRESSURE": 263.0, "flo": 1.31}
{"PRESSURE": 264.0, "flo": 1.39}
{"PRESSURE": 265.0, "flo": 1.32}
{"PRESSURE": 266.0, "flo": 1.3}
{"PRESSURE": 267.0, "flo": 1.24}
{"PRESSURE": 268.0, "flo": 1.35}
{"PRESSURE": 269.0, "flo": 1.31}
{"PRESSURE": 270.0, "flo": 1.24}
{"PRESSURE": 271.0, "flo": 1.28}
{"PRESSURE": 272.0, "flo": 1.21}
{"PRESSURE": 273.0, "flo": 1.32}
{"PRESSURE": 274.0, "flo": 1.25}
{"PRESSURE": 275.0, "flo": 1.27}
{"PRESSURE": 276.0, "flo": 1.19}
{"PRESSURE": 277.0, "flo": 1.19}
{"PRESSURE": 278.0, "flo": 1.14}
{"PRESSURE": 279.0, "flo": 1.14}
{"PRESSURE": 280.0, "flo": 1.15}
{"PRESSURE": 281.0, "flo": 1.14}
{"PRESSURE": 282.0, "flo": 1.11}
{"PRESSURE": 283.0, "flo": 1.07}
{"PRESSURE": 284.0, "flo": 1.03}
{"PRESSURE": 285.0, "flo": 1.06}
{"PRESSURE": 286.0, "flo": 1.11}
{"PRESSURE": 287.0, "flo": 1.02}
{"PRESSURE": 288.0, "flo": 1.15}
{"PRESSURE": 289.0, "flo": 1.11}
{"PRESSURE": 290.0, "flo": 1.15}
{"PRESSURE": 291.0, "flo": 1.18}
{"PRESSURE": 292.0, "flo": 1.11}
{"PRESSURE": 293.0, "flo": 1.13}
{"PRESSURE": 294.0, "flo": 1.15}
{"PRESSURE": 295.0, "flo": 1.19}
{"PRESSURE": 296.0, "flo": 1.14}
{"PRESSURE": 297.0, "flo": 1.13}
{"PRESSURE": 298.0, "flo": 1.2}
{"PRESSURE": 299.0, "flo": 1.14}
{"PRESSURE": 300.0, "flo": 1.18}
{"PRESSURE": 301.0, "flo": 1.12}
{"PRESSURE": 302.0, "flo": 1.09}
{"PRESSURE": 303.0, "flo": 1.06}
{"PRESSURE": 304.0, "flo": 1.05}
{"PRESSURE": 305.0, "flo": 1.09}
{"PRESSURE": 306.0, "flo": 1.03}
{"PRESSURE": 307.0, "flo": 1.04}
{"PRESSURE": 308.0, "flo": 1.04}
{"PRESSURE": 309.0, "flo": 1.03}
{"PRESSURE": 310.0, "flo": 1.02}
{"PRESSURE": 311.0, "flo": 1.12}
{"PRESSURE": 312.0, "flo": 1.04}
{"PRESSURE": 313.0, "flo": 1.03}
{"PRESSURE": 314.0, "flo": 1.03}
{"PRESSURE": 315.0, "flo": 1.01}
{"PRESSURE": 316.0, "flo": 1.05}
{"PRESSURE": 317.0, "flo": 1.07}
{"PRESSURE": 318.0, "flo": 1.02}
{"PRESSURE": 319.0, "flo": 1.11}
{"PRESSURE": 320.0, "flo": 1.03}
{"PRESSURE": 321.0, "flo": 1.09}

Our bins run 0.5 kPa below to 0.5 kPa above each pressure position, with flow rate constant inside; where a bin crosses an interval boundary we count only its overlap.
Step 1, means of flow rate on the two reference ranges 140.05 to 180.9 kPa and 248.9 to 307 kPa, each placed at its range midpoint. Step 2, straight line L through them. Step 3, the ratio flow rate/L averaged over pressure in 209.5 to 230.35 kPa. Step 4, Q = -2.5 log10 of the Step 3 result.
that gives 0.08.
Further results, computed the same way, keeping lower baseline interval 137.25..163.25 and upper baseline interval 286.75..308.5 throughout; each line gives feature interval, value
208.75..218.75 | 0.15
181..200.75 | 0.11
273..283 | -0.06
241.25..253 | -0.23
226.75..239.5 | 0.03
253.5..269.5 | -0.15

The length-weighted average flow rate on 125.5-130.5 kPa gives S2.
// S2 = 1.1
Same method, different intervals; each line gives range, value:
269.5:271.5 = 1.26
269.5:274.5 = 1.26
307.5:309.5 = 1.04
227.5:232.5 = 1.04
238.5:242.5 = 1.27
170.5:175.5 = 0.531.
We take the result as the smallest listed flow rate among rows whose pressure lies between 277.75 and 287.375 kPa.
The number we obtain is 1.02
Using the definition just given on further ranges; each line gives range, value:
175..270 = 0.583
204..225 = 0.922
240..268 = 1.17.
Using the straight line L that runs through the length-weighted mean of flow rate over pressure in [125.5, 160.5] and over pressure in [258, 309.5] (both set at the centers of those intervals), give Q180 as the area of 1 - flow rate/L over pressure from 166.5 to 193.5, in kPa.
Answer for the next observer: 8.84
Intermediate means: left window 1.13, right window 1.17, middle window 0.767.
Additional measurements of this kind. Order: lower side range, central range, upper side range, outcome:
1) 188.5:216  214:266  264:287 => -2.26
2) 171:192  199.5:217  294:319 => -2.94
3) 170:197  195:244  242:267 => 1.23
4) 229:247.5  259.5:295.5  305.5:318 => -2.50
